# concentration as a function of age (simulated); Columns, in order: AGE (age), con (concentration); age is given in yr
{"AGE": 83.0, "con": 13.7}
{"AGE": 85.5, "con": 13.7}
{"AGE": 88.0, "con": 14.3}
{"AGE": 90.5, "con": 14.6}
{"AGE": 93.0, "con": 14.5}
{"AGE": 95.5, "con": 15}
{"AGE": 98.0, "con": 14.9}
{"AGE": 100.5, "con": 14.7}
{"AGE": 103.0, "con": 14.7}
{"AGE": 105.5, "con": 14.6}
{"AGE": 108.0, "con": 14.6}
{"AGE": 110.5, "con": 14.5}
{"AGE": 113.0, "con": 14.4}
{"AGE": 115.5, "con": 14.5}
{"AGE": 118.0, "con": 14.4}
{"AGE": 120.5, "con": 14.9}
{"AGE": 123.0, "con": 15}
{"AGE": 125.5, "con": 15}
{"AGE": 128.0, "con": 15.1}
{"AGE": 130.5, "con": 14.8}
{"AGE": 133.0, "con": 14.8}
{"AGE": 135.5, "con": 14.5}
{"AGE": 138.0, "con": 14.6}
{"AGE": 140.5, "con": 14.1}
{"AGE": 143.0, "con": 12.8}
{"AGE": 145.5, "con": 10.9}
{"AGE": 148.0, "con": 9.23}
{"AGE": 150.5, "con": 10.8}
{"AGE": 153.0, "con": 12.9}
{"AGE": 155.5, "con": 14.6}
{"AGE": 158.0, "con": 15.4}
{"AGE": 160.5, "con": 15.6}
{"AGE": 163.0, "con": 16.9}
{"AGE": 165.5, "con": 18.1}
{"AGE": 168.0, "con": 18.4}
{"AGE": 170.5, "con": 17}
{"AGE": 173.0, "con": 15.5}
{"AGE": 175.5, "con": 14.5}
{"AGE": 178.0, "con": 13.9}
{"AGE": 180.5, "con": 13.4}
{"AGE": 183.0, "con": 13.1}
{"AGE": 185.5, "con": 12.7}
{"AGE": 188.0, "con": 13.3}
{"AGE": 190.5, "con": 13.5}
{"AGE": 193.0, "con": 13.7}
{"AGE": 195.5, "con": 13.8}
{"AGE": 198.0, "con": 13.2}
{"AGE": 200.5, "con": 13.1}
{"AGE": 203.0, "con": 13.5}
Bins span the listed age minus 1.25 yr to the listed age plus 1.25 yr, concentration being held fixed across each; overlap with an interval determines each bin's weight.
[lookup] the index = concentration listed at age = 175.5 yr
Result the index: 14.5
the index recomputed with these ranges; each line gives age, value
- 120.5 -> 14.9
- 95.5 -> 15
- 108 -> 14.6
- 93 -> 14.5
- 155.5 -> 14.6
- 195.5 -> 13.8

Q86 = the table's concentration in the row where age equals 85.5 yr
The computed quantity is 13.7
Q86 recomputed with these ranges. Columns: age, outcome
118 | 14.4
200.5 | 13.1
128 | 15.1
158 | 15.4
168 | 18.4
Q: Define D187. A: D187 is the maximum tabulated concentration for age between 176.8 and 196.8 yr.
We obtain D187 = 13.9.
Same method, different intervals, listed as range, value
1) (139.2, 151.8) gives 14.1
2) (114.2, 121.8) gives 14.9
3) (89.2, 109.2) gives 15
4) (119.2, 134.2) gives 15.1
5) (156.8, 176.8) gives 18.4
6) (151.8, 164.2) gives 16.9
